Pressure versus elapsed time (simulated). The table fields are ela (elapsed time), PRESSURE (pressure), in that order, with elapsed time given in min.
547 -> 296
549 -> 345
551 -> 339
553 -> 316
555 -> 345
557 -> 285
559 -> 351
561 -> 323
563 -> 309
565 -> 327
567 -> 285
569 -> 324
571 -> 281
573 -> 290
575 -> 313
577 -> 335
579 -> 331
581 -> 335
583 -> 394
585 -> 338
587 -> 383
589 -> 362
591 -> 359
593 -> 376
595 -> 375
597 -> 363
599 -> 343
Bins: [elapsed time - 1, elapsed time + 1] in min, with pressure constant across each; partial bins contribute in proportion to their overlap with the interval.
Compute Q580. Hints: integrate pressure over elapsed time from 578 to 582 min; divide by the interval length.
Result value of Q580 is 333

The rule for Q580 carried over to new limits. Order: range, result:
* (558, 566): 328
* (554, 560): 327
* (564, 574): 301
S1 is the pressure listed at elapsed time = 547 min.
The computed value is 296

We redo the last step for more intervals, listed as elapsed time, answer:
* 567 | 285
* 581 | 335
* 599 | 343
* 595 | 375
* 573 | 290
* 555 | 345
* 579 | 331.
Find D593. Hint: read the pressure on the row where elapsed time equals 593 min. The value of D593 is 376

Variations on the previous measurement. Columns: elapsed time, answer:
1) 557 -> 285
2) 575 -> 313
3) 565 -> 327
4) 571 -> 281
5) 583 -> 394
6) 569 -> 324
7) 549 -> 345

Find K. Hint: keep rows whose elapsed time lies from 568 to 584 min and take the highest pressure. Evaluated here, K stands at 394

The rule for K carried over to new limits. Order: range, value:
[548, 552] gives 345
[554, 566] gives 351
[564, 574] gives 327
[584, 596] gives 383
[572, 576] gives 313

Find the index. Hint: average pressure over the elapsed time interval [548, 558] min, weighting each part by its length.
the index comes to 326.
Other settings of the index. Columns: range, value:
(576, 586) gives 347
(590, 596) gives 370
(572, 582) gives 321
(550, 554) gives 328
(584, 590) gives 361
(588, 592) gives 360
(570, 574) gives 286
